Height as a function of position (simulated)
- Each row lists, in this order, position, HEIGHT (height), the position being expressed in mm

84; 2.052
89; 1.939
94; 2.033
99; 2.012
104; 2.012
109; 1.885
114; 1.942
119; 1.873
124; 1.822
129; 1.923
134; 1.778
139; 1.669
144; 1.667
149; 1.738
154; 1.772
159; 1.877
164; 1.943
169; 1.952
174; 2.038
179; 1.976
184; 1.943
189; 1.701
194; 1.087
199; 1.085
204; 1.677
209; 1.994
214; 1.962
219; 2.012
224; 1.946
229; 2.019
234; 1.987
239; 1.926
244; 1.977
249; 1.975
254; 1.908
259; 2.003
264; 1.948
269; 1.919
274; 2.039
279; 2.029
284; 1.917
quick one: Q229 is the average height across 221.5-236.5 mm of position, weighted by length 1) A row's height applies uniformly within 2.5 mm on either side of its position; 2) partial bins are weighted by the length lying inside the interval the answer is 1.98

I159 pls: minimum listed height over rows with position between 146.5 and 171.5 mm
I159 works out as 1.738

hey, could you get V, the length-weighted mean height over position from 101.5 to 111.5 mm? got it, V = 1.95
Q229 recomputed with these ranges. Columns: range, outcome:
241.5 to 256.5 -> 1.95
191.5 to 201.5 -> 1.09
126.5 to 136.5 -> 1.85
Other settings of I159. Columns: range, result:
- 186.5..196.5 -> 1.087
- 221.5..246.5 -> 1.926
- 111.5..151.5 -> 1.667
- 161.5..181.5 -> 1.943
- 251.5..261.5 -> 1.908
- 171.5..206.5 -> 1.085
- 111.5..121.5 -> 1.873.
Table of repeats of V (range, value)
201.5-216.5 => 1.88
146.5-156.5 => 1.75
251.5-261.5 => 1.96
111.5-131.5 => 1.89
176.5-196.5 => 1.68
